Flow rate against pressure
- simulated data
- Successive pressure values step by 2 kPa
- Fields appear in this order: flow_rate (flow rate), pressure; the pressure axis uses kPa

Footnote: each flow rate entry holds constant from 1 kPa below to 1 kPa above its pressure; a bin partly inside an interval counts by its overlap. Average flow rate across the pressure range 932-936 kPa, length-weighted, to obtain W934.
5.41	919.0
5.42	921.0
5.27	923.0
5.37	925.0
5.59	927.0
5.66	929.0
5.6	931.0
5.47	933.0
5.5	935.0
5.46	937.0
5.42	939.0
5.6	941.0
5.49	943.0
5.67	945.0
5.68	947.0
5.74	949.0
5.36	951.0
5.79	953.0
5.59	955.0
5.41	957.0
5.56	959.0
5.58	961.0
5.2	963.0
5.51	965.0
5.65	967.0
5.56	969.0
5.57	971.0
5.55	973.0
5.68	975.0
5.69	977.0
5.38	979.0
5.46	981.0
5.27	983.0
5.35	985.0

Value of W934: 5.48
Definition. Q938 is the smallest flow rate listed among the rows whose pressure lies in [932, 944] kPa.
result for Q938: 5.42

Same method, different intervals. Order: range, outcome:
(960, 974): 5.2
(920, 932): 5.27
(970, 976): 5.55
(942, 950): 5.49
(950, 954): 5.36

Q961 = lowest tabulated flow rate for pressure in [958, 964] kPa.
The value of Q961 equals 5.2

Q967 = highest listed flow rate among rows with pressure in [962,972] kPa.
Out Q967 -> 5.65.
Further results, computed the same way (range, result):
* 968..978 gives 5.69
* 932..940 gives 5.5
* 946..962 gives 5.79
